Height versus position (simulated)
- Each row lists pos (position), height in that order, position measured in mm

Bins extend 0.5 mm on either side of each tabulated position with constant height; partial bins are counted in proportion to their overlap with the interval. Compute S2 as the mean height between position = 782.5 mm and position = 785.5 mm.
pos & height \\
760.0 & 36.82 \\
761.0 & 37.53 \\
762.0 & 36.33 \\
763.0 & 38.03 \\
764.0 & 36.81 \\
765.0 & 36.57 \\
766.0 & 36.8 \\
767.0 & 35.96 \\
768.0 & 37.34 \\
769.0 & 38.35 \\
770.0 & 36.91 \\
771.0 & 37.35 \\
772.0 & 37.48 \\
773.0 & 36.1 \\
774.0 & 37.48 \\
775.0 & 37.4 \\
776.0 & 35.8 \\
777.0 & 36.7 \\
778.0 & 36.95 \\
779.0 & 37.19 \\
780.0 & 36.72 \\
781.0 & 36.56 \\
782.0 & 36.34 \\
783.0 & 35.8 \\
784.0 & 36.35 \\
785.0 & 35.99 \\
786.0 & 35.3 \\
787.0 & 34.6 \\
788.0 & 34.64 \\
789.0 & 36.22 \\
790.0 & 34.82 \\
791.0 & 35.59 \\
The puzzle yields 36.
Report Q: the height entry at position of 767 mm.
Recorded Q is 35.96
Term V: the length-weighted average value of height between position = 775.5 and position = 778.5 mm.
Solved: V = 36.5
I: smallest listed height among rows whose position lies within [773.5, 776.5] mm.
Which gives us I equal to 35.8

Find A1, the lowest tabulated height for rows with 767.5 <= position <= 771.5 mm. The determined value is 36.91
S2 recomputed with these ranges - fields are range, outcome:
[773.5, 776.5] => 36.9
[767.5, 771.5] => 37.5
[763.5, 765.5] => 36.7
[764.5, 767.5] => 36.4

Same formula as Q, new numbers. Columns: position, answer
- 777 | 36.7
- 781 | 36.56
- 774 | 37.48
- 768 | 37.34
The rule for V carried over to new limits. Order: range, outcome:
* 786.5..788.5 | 34.6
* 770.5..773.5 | 37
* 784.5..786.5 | 35.6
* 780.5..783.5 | 36.2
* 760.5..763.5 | 37.3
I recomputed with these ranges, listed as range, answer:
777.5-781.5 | 36.56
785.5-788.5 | 34.6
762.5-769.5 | 35.96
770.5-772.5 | 37.35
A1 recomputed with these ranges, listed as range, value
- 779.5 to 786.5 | 35.3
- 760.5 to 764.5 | 36.33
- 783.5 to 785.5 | 35.99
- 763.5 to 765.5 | 36.57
